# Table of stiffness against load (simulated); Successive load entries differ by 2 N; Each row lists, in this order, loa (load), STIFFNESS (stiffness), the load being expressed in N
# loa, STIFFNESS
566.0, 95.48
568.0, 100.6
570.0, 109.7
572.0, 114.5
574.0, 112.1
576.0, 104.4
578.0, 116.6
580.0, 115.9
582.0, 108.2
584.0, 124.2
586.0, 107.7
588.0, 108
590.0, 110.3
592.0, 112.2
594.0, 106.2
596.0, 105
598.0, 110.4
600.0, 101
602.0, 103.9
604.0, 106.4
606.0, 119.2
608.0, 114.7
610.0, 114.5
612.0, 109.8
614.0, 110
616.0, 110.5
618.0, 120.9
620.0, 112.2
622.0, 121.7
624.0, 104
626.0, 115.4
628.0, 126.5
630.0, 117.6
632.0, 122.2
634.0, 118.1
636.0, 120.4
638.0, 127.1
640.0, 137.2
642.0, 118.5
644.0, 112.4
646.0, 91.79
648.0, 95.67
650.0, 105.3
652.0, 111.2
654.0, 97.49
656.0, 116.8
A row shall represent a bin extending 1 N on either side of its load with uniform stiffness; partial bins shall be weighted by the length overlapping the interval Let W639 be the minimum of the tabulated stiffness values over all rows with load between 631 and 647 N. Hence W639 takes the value 91.79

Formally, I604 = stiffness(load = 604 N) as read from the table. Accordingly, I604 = 106.4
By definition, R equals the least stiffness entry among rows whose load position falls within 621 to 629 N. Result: 104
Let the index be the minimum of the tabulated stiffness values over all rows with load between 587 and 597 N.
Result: 105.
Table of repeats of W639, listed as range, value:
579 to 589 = 107.7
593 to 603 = 101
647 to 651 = 95.67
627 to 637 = 117.6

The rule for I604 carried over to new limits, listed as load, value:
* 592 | 112.2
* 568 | 100.6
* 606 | 119.2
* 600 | 101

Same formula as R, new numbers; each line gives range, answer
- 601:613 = 103.9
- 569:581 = 104.4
